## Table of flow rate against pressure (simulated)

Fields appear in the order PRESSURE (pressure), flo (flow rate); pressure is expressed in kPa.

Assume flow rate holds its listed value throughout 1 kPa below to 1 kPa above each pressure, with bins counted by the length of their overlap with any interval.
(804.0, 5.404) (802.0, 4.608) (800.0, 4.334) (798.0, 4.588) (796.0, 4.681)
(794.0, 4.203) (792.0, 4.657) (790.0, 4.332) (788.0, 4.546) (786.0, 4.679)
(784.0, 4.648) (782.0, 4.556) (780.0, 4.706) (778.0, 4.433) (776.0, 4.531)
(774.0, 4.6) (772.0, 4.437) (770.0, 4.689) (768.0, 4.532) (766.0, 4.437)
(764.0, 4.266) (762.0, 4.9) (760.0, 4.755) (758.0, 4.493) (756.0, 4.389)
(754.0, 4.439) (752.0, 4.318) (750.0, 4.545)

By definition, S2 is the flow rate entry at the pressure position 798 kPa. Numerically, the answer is 4.588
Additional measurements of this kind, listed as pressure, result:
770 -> 4.689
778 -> 4.433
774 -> 4.6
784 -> 4.648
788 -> 4.546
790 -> 4.332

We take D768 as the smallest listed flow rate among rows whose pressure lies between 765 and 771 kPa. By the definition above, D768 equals 4.437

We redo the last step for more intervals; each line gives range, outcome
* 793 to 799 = 4.203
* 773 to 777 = 4.531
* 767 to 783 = 4.433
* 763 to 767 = 4.266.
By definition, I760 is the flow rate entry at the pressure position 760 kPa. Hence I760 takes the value 4.755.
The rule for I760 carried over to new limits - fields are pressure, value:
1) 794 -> 4.203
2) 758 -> 4.493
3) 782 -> 4.556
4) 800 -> 4.334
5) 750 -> 4.545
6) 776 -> 4.531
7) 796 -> 4.681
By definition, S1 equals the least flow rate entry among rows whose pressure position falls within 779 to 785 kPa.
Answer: 4.556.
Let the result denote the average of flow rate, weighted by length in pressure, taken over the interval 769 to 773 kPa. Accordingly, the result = 4.56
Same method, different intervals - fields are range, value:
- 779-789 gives 4.63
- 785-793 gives 4.55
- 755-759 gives 4.44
